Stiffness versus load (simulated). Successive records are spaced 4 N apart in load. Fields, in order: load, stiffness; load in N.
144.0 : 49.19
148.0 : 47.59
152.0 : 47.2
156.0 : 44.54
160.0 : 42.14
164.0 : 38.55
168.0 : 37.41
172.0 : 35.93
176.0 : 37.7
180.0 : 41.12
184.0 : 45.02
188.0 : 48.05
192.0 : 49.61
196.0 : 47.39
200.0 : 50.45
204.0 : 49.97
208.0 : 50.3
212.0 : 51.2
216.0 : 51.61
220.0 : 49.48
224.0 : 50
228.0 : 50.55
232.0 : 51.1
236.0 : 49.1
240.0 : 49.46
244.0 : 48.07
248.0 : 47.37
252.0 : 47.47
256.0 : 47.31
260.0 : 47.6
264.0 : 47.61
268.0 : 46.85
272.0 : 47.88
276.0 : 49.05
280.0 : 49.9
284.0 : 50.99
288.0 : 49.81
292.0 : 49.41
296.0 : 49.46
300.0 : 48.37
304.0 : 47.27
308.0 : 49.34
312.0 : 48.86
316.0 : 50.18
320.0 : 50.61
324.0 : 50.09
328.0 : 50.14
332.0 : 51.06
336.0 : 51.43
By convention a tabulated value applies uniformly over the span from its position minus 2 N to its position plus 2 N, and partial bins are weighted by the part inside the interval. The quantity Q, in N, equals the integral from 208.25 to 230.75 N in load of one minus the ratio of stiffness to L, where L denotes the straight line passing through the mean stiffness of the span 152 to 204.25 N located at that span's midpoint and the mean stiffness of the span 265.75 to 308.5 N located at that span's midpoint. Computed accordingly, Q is -2.4 N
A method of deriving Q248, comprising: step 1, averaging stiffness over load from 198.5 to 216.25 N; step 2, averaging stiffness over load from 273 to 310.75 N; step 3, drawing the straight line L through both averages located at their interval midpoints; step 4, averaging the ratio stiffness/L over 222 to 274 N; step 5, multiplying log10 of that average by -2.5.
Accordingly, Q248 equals 0.033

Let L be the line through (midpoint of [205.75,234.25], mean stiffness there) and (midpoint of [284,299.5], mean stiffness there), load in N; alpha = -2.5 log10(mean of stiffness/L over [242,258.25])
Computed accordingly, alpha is 0.06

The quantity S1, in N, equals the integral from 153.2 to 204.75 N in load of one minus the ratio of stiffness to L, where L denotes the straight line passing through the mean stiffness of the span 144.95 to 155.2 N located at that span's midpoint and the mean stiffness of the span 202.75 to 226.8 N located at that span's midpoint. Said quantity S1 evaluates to 5.4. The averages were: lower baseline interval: 47.2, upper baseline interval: 50.4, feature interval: 43.6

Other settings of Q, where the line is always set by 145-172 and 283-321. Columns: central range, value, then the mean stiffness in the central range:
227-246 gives -1.4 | 49.6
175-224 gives -3.7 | 48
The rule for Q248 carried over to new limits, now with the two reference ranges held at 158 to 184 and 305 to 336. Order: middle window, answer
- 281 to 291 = -0.06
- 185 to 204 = -0.19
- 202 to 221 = -0.20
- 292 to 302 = -0.02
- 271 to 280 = -0.05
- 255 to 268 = -0.04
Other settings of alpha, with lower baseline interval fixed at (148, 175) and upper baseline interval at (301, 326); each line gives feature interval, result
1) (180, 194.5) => -0.10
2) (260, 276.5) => -0.02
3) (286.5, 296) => -0.03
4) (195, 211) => -0.15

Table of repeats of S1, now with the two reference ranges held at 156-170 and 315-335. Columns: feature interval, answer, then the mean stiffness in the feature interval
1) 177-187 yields -0.4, 43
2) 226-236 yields -1.4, 50.5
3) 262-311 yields -0.8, 48.8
